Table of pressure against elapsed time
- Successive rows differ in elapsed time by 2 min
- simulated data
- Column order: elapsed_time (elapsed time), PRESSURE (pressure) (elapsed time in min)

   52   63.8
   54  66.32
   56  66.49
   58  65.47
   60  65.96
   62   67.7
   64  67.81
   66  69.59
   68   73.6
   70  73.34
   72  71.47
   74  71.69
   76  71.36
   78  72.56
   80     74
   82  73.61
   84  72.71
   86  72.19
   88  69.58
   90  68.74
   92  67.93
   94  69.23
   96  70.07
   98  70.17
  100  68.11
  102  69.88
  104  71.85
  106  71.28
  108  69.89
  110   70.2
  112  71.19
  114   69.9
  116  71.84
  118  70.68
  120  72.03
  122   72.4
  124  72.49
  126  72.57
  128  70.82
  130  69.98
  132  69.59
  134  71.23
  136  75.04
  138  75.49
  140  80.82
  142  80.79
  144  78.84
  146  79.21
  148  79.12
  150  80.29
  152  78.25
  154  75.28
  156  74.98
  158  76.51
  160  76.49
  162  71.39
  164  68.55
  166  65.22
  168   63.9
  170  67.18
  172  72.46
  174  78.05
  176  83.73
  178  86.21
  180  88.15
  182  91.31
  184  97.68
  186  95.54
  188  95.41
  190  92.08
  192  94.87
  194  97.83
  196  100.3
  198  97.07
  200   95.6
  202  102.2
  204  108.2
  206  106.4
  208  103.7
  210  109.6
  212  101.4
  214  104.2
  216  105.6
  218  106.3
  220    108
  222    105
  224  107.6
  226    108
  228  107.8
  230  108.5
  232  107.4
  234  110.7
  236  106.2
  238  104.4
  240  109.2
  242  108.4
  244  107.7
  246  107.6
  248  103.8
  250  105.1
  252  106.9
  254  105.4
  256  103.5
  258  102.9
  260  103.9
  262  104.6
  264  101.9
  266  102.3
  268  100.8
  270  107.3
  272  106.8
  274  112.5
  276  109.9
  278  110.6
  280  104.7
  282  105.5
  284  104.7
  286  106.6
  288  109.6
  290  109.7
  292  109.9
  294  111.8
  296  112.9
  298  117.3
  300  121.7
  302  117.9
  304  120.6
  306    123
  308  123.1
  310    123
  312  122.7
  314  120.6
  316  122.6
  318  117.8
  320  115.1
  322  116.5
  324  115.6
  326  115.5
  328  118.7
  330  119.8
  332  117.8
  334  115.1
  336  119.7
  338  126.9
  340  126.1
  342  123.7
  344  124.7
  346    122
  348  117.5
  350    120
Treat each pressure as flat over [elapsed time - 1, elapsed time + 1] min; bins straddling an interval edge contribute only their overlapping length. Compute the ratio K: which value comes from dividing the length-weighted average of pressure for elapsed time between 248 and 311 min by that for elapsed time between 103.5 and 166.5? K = 1.49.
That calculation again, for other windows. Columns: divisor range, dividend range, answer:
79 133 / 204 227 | 1.50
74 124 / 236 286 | 1.49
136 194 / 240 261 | 1.31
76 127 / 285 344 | 1.66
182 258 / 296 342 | 1.15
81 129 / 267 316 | 1.60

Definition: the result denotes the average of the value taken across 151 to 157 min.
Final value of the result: 76.2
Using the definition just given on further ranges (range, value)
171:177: 78.1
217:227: 107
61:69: 69.7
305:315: 122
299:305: 120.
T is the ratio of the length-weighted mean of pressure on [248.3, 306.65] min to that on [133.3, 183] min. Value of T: 1.4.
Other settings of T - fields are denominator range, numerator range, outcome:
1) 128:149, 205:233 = 1.40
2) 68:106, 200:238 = 1.49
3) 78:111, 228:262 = 1.51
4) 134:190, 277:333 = 1.46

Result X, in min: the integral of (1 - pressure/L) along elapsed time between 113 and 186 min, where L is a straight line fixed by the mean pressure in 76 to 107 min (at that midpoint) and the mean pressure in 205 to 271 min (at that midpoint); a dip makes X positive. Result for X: 7.38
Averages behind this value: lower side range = 70.8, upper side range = 106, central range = 76.1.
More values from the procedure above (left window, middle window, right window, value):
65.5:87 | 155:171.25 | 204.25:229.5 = 4.0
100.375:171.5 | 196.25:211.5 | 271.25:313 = -2.1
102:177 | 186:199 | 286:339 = -1.4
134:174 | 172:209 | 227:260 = -2.9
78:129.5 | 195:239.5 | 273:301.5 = -4.5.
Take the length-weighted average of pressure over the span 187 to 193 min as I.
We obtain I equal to 94.1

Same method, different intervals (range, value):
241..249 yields 107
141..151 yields 79.7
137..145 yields 79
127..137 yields 71.3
